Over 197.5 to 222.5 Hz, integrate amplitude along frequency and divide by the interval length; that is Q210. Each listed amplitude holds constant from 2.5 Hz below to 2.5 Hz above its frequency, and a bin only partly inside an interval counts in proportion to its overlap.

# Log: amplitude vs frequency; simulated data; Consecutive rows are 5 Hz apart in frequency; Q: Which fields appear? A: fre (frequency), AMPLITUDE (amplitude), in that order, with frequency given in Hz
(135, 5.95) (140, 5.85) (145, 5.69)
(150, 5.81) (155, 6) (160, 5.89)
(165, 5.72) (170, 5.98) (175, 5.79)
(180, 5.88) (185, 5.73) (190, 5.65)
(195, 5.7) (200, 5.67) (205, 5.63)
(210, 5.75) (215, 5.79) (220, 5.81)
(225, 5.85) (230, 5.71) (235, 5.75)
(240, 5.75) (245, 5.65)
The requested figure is 5.73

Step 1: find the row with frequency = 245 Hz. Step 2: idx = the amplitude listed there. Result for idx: 5.65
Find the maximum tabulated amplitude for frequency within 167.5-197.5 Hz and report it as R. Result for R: 5.98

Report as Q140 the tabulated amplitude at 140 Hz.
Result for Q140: 5.85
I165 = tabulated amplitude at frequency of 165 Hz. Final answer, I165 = 5.72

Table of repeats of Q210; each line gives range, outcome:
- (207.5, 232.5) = 5.78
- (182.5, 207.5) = 5.68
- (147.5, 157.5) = 5.9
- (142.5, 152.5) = 5.75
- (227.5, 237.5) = 5.73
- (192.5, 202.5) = 5.69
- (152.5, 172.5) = 5.9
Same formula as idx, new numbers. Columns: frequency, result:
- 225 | 5.85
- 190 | 5.65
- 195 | 5.7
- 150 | 5.81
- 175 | 5.79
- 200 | 5.67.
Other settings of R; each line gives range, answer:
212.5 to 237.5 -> 5.85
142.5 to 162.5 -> 6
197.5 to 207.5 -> 5.67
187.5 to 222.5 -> 5.81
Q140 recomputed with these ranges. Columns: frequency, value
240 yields 5.75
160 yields 5.89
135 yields 5.95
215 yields 5.79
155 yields 6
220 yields 5.81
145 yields 5.69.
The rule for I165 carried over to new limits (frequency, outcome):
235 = 5.75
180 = 5.88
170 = 5.98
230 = 5.71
